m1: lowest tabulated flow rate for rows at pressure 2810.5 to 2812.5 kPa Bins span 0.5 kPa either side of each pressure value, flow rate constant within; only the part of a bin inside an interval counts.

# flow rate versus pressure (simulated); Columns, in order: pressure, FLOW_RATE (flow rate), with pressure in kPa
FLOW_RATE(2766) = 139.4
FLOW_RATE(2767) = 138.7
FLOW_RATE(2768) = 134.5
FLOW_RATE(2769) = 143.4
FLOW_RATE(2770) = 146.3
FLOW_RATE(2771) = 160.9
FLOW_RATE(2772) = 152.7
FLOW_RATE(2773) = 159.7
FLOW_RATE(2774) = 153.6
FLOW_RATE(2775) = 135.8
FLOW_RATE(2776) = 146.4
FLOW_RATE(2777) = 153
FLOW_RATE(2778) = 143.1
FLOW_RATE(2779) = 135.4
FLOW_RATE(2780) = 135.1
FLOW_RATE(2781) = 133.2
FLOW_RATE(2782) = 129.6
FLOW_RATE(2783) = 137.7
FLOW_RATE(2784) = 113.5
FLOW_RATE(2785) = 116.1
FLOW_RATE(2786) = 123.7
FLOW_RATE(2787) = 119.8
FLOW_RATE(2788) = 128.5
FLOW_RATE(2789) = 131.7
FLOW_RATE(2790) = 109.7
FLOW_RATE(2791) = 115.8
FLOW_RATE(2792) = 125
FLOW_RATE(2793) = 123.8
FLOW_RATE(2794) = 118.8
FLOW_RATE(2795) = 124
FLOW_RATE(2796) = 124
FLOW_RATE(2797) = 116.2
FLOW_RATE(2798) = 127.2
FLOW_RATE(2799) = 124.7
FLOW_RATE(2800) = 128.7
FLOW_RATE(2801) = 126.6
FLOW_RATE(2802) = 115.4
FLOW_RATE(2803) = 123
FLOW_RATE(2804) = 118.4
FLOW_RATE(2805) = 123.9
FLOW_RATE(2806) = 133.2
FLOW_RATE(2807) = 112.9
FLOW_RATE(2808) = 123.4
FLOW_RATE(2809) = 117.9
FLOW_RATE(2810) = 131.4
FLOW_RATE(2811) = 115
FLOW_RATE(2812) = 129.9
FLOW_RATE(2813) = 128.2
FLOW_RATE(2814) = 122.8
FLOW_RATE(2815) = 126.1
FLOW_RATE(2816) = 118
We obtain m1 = 115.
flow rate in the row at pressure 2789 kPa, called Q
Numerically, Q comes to 131.7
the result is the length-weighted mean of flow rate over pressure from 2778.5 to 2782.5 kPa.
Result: 133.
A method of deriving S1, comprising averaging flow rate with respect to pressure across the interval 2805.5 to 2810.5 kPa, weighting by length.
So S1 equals 124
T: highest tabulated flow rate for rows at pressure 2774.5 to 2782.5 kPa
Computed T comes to 153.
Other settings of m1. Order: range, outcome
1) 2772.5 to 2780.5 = 135.1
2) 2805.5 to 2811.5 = 112.9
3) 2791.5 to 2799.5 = 116.2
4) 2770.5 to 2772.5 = 152.7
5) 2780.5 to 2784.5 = 113.5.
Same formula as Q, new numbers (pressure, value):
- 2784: 113.5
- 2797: 116.2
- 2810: 131.4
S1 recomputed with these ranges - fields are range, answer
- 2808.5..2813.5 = 124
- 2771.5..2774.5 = 155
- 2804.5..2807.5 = 123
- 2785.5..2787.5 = 122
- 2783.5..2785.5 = 115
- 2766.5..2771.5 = 145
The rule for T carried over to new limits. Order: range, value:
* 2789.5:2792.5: 125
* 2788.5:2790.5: 131.7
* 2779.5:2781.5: 135.1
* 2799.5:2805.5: 128.7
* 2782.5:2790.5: 137.7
